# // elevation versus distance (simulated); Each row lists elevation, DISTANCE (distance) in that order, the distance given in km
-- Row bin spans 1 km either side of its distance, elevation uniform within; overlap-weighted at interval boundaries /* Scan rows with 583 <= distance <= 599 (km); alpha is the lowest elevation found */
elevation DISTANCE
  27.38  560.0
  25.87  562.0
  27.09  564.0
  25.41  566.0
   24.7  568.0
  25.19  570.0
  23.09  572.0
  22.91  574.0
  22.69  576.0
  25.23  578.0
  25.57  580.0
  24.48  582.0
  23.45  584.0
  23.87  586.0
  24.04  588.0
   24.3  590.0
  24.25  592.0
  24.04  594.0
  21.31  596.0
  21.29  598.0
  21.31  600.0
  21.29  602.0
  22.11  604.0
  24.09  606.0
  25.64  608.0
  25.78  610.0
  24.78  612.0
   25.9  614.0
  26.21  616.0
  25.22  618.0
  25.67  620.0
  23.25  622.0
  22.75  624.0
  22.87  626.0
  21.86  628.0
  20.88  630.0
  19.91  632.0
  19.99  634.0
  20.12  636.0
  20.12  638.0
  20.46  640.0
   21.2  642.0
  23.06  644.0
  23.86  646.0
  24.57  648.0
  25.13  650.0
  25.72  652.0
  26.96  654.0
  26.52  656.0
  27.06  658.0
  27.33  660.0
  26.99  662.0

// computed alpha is 21.29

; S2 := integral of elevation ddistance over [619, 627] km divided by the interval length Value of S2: 23.6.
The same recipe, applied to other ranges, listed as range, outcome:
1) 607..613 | 25.4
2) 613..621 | 25.8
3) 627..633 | 20.9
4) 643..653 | 24.5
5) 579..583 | 25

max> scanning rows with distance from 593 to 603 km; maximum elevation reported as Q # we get 24.04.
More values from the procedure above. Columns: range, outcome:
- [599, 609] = 25.64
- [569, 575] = 25.19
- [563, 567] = 27.09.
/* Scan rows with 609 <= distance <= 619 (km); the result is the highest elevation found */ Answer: 26.21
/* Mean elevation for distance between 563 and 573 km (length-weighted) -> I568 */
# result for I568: 25.1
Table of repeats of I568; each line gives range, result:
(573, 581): 24.1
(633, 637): 20.1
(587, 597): 23.6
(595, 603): 21.3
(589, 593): 24.3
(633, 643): 20.4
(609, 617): 25.7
